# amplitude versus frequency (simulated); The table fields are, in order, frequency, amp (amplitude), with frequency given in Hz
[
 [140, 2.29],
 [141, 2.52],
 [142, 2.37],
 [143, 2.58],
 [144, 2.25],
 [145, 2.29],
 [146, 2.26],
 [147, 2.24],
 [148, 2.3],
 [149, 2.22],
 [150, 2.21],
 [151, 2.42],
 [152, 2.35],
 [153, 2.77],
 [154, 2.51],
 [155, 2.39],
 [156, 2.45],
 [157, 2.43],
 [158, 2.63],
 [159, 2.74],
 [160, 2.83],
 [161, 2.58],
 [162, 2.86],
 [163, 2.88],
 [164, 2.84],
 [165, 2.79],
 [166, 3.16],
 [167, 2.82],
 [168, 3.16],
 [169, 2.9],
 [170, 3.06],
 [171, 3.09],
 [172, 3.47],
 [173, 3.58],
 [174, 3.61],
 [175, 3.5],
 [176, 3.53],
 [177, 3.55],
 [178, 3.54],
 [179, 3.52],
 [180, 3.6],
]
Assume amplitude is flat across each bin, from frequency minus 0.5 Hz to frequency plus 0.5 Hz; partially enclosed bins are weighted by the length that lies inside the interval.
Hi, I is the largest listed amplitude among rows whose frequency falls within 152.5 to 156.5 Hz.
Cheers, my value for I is 2.77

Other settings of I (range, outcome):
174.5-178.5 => 3.55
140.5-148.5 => 2.58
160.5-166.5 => 3.16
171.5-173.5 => 3.58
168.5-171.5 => 3.09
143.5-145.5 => 2.29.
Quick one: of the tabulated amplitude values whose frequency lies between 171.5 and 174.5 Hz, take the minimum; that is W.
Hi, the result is 3.47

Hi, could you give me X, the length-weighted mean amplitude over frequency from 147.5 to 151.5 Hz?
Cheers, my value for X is 2.29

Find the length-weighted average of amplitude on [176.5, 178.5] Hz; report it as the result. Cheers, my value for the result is 3.54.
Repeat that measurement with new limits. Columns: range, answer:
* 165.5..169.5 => 3.01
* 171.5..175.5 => 3.54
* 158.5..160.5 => 2.79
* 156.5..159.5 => 2.6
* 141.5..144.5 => 2.4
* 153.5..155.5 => 2.45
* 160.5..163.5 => 2.77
